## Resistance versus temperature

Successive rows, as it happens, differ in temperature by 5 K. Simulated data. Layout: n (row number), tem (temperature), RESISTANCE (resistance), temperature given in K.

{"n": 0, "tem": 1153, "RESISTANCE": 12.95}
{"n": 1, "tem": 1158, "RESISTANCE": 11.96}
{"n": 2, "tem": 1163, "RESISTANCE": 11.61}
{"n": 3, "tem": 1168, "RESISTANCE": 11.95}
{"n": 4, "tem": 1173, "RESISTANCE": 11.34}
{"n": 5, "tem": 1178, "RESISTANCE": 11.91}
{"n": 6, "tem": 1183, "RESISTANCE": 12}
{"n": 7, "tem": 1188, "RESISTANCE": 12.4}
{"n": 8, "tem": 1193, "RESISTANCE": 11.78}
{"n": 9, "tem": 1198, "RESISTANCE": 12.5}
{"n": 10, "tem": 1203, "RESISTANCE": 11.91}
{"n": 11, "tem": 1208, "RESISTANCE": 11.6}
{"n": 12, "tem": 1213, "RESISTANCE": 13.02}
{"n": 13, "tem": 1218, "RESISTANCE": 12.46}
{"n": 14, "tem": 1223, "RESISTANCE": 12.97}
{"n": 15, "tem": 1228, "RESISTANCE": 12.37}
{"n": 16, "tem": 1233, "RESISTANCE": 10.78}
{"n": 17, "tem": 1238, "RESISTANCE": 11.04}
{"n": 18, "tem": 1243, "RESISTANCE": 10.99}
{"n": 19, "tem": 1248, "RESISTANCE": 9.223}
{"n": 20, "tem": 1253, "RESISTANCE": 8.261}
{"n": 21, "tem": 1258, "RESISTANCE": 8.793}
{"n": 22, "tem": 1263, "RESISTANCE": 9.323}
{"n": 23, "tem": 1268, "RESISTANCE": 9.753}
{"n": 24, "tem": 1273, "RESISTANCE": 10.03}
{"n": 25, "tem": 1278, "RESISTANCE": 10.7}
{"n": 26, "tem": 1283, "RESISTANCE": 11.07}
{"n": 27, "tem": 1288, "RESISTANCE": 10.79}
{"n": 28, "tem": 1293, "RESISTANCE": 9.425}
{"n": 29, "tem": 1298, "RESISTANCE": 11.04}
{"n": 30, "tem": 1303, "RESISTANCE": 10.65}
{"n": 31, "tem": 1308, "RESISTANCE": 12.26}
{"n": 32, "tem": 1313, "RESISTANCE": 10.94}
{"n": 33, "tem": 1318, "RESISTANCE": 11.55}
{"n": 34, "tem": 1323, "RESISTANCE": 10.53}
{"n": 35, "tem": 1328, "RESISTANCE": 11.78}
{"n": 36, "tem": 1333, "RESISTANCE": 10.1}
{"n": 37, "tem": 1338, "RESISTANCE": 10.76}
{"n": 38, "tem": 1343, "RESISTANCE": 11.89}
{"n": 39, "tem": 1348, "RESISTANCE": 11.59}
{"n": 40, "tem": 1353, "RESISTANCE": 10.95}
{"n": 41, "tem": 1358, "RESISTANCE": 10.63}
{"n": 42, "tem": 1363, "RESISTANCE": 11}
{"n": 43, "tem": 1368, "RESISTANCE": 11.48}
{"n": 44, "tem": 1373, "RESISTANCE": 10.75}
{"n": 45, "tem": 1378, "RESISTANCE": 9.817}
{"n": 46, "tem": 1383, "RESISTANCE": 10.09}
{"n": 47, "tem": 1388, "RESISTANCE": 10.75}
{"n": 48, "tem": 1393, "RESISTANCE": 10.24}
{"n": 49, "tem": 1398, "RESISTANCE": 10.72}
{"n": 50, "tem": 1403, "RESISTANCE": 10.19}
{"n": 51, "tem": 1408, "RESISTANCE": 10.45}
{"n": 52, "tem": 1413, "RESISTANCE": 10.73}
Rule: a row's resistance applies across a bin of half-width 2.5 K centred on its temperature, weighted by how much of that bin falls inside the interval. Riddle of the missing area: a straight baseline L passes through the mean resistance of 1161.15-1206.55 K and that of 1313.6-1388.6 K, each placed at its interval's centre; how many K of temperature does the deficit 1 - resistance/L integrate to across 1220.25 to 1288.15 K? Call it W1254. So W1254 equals 6.4 K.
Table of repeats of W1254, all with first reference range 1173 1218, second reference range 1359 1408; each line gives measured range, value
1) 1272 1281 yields 0.8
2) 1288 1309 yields 1.0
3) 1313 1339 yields 0.2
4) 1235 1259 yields 4.0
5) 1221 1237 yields -0.1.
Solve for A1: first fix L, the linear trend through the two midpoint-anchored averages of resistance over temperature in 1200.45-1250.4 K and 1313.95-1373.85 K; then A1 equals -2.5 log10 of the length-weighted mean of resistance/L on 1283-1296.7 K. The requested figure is 0.10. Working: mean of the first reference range 11.6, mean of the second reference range 11.1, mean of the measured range 10.4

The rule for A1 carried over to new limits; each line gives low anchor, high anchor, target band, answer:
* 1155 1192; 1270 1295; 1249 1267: 0.203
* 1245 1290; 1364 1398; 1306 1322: -0.138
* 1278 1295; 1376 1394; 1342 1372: -0.090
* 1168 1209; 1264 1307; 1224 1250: 0.017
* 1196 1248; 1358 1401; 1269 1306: 0.079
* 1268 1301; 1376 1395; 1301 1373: -0.081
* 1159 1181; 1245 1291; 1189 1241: -0.115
